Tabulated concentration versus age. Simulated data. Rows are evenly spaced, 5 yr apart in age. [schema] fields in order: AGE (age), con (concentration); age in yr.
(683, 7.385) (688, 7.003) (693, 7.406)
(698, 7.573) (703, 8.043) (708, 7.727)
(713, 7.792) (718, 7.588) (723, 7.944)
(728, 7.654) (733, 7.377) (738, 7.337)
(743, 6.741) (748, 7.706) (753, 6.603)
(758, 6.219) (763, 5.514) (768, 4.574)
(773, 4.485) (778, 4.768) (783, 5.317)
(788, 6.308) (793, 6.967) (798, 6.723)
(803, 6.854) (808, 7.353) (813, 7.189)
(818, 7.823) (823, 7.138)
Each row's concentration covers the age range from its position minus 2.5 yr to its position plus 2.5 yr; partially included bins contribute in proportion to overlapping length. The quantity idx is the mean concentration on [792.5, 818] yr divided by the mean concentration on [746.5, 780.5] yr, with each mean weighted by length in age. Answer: 1.26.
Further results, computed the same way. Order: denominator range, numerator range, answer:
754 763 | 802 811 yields 1.17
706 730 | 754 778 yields 0.68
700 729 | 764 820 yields 0.79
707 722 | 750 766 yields 0.79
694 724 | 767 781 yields 0.60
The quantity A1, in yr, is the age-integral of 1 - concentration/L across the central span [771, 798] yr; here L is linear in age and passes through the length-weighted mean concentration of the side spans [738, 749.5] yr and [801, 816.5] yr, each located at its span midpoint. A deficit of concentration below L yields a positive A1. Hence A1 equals 5.6 yr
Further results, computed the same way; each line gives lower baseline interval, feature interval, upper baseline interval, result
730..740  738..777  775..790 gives 2.82 yr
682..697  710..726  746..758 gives -1.45 yr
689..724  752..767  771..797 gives 0.95 yr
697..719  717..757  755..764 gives -3.37 yr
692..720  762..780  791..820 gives 6.28 yr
